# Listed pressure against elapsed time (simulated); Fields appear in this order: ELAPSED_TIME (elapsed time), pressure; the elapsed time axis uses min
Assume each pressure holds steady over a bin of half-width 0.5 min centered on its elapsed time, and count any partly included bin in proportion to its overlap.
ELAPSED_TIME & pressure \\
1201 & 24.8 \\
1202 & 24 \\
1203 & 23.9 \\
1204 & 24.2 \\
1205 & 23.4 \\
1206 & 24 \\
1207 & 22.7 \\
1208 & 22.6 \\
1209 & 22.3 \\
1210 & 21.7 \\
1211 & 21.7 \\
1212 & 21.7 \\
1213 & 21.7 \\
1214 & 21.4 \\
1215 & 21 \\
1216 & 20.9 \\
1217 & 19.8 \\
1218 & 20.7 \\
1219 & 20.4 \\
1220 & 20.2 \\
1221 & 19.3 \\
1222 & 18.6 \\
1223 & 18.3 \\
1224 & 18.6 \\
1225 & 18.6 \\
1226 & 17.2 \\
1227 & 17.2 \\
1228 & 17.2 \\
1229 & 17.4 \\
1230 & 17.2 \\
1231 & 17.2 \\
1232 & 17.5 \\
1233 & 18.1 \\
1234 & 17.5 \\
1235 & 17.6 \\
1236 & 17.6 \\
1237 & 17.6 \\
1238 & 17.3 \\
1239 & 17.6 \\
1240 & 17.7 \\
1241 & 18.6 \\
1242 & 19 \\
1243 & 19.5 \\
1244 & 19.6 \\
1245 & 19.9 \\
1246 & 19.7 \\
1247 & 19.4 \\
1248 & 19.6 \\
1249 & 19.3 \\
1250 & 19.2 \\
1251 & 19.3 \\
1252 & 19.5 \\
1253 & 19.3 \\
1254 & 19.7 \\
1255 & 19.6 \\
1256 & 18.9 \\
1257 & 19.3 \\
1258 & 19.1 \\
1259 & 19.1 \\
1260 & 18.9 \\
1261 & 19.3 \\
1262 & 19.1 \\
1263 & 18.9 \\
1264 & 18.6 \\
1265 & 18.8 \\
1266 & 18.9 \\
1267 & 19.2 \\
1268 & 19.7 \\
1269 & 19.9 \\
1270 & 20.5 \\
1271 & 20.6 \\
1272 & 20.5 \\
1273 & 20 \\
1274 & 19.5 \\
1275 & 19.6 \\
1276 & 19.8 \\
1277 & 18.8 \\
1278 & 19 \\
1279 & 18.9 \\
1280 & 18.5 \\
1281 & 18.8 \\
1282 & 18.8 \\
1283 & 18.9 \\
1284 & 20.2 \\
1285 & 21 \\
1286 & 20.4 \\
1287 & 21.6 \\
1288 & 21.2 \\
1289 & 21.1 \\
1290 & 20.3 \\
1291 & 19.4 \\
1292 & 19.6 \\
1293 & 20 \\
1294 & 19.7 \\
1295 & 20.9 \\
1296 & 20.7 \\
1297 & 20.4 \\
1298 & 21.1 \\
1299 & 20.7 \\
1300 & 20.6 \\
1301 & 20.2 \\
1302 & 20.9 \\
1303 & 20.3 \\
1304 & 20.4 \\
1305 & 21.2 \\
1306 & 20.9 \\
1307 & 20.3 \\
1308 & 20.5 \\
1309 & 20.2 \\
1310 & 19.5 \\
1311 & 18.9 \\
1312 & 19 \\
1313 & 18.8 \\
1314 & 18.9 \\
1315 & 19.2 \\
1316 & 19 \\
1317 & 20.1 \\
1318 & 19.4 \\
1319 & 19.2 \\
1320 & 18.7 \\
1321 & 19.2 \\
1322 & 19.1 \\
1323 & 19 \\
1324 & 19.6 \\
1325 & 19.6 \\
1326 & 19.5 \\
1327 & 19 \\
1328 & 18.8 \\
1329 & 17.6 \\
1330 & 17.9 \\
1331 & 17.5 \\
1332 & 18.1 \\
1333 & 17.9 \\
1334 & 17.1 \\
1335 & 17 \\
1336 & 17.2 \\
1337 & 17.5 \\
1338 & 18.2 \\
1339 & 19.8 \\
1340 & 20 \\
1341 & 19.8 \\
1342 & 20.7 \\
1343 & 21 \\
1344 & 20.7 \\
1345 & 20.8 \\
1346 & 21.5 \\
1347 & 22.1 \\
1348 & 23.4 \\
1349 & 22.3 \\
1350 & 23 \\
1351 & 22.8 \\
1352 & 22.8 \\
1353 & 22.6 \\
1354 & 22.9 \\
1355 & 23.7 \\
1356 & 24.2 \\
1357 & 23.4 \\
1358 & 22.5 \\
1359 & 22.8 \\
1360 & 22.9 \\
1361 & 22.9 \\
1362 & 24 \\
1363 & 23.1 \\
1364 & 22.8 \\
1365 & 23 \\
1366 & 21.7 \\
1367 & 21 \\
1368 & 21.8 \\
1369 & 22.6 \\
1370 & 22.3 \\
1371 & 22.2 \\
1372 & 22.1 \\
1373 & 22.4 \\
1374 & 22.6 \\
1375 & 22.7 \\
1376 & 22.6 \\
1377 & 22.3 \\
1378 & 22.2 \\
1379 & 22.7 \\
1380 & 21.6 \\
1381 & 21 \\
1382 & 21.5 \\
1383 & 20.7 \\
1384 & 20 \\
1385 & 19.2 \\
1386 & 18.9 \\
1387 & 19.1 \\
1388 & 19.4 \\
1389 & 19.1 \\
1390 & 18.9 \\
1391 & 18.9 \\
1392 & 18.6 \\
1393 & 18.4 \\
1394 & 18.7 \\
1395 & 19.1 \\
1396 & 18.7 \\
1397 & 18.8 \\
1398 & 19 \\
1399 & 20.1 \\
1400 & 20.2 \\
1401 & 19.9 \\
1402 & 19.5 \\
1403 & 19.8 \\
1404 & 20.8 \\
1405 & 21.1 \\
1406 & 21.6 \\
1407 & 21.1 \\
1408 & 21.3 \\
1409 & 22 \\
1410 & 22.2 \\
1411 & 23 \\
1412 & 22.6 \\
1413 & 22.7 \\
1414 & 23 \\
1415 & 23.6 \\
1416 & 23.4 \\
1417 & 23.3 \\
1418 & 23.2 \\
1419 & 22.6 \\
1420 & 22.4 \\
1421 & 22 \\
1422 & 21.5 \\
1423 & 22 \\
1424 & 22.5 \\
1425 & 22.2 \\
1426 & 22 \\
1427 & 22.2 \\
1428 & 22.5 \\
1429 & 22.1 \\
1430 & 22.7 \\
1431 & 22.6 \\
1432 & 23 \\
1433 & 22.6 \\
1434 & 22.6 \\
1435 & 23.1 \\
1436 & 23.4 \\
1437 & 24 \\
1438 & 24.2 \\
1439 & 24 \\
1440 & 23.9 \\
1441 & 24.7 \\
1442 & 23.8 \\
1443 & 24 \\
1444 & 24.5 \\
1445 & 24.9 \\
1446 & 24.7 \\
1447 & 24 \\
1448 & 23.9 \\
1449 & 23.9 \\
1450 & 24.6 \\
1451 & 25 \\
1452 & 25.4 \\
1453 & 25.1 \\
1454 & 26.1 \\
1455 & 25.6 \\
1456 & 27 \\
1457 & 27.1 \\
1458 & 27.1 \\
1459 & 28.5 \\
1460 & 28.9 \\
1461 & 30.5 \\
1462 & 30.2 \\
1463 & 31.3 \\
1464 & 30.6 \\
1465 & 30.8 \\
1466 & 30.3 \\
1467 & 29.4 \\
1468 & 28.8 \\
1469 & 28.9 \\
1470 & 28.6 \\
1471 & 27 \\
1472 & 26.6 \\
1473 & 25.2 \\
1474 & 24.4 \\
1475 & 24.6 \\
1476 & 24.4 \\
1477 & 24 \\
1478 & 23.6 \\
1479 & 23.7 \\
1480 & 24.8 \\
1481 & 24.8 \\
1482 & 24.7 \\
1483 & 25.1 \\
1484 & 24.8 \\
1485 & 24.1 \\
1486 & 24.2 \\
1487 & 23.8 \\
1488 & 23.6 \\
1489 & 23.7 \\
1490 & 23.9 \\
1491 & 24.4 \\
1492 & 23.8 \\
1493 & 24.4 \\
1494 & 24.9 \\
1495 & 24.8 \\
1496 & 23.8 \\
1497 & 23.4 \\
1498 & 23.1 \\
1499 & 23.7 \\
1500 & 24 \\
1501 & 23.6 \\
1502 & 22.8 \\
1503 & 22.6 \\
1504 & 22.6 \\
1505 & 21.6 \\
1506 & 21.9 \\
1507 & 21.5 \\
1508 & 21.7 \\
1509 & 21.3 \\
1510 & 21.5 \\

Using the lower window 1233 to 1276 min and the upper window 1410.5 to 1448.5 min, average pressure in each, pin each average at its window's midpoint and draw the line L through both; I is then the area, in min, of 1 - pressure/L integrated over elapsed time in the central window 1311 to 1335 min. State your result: 2.2 min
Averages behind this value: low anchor 19.1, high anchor 23.1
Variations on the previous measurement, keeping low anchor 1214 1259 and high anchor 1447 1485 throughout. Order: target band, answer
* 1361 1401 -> 4.7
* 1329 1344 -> 2.4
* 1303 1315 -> 0.8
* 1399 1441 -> 4.6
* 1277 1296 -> 0.6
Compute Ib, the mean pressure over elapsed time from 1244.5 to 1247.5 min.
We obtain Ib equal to 19.7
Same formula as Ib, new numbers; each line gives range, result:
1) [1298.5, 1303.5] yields 20.5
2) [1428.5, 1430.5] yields 22.4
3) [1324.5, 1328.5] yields 19.2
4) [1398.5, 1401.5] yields 20.1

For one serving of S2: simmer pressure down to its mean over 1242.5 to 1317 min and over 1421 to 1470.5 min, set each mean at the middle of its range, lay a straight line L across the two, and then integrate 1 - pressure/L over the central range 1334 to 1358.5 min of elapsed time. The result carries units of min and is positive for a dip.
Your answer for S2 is 0.9 min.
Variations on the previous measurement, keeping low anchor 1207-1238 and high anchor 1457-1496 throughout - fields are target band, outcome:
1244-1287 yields 2.2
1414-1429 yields 1.3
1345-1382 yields 1.0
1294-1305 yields 0.4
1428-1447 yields 1.2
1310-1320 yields 1.2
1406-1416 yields 0.8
